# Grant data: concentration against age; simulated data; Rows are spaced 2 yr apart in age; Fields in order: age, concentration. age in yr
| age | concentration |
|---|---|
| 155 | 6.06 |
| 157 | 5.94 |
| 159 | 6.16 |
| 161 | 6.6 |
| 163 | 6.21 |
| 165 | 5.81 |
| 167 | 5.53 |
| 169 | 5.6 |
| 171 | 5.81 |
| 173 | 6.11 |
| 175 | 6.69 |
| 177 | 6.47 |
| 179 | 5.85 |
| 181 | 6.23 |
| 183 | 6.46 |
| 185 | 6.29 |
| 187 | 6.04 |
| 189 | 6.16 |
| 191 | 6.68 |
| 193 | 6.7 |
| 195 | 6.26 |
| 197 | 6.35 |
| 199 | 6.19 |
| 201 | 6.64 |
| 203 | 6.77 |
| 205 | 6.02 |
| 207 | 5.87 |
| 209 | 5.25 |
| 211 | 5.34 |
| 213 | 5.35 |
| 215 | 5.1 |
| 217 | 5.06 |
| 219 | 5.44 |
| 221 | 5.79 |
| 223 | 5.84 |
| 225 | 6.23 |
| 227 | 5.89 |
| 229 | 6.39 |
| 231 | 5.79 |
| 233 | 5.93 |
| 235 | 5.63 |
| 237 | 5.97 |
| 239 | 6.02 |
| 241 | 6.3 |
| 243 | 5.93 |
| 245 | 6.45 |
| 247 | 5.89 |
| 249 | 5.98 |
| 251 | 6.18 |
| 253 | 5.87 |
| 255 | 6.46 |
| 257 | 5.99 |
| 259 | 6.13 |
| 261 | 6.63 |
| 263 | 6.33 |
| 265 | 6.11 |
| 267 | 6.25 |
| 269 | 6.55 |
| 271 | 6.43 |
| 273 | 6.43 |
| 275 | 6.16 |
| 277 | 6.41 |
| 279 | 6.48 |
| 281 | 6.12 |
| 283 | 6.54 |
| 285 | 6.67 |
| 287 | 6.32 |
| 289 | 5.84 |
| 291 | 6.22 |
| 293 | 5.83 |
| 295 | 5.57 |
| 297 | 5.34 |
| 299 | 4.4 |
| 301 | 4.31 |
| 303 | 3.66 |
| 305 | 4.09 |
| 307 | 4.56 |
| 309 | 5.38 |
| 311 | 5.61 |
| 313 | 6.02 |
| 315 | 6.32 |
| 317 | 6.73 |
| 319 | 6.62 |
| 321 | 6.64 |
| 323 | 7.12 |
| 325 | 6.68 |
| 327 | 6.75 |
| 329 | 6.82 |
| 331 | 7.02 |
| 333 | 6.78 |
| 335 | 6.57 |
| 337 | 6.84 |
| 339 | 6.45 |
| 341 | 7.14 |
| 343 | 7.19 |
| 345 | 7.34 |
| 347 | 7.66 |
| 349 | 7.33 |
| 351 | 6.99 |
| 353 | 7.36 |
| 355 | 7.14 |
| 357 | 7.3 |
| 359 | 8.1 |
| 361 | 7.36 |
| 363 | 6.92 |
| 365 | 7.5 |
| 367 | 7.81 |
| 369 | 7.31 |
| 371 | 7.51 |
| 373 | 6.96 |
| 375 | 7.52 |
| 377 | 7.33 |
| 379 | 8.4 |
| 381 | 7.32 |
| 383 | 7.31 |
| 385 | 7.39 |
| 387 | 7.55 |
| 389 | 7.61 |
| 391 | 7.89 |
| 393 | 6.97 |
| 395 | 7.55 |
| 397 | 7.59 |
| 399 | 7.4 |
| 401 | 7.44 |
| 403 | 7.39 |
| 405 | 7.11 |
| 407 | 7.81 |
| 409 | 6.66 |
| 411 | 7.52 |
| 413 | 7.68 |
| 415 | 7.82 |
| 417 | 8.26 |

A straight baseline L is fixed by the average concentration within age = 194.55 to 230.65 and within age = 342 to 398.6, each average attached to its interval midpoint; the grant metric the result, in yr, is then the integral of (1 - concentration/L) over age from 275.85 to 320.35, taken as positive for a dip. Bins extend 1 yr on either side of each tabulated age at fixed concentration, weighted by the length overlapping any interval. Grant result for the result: 6.8 yr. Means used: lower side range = 5.87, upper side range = 7.44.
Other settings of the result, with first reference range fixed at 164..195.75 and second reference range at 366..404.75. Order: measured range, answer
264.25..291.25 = 1.8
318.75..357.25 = 1.0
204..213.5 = 1.2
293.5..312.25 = 5.8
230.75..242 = 1.0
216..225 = 1.1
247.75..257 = 0.7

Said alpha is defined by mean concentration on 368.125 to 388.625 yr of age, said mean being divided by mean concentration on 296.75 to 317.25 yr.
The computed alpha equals 1.5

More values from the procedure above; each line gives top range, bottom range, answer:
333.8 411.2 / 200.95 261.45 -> 1.24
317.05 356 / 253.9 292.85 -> 1.10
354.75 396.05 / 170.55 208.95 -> 1.19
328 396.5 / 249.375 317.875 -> 1.24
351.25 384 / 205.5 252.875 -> 1.28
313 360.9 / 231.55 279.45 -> 1.13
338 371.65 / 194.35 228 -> 1.25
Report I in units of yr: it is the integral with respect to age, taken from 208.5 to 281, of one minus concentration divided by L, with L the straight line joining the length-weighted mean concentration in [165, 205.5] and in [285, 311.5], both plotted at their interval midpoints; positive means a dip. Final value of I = -4.2 yr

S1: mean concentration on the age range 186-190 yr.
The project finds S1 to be 6.1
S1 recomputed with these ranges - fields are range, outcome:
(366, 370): 7.56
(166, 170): 5.56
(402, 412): 7.3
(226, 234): 6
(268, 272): 6.49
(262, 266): 6.22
